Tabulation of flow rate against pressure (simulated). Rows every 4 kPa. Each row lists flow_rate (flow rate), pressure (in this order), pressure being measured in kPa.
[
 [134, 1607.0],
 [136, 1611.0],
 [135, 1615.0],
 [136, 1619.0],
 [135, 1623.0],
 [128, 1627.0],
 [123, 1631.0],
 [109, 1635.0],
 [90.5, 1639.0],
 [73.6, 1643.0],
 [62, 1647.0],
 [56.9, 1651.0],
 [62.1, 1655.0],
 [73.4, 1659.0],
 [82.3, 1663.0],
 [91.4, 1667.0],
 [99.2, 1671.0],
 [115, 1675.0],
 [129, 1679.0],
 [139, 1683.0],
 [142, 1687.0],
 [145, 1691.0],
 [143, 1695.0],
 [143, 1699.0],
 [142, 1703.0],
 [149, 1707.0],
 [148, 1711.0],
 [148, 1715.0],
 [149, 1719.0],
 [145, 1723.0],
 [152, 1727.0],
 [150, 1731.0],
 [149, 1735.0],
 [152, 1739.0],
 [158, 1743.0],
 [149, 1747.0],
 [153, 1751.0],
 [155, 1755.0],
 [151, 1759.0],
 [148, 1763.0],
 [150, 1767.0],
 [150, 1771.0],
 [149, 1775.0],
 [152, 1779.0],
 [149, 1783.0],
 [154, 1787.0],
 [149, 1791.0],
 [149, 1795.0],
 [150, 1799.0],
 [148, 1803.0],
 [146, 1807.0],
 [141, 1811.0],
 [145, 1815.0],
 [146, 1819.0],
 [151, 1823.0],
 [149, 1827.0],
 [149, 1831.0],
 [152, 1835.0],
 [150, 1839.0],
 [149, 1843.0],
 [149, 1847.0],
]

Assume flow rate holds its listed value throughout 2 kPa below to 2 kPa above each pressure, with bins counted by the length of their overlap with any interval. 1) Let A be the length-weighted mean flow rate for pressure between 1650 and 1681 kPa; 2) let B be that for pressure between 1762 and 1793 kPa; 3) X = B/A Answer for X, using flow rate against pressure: 1.7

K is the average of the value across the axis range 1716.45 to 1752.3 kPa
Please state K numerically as 151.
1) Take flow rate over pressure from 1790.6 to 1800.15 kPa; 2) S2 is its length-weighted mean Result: 149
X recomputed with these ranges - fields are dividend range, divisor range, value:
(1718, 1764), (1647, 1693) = 1.49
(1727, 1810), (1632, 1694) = 1.52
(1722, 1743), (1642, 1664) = 2.23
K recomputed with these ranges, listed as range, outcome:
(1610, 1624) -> 136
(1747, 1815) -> 149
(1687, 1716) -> 145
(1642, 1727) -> 117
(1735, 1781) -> 151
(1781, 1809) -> 149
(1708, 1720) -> 148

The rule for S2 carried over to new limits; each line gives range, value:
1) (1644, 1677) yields 80.1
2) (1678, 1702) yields 141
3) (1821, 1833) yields 150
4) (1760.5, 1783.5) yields 150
